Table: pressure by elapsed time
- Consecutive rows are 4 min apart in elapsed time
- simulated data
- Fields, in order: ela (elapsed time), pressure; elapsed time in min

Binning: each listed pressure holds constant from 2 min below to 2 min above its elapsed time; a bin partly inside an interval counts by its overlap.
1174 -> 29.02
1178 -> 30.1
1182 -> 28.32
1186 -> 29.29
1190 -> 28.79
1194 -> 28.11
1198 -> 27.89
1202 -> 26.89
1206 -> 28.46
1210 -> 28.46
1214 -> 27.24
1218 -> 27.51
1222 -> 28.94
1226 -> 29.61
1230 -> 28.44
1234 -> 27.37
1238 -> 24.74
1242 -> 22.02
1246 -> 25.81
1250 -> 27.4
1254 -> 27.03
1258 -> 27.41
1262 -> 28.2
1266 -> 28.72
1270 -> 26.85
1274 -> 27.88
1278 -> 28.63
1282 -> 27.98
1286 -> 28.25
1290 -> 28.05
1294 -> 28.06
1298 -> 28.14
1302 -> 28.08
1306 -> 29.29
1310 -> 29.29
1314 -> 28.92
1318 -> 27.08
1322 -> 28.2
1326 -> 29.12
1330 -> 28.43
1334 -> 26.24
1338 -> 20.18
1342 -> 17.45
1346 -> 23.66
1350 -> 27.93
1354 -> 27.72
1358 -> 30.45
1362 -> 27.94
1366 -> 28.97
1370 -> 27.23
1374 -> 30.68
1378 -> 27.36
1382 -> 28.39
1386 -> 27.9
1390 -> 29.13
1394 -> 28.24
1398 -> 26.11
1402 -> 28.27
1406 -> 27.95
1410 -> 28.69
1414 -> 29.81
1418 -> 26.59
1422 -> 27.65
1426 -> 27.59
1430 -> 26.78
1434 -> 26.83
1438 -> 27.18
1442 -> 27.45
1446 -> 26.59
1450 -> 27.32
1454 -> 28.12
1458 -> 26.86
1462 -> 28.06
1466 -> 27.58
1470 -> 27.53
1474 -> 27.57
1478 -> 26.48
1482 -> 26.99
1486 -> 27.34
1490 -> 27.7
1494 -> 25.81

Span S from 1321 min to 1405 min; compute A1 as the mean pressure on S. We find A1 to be 27.1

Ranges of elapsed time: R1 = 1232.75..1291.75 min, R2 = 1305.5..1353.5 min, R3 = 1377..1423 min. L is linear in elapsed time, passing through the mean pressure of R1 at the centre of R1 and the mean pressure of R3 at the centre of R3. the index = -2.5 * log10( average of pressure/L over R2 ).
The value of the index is 0.05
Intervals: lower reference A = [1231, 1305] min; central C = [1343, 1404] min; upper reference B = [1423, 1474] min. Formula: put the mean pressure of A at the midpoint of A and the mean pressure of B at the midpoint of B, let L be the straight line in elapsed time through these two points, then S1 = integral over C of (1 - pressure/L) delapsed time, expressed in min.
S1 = -1.1 min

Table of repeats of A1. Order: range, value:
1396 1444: 27.6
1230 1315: 27.5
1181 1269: 27.6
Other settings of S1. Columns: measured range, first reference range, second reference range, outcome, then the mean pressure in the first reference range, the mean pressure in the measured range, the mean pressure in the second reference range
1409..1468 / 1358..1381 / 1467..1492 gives 0.5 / 28.6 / 27.5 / 27.3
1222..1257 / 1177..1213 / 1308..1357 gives 1.3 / 28.4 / 26.7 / 26.3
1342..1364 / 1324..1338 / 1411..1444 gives 0.3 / 26.8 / 26.6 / 27.5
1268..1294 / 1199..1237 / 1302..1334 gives 0.3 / 28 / 27.9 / 28.4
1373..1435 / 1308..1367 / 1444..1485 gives -2.2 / 26.7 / 28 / 27.3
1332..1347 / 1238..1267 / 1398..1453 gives 2.9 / 26.5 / 21.8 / 27.5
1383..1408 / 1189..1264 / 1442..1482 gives -0.6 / 27.4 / 28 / 27.3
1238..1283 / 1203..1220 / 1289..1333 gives 1.9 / 27.9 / 27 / 28.4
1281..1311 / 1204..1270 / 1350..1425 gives -0.7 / 27.3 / 28.4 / 28.3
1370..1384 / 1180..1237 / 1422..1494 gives -0.5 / 28.2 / 28.6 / 27.3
